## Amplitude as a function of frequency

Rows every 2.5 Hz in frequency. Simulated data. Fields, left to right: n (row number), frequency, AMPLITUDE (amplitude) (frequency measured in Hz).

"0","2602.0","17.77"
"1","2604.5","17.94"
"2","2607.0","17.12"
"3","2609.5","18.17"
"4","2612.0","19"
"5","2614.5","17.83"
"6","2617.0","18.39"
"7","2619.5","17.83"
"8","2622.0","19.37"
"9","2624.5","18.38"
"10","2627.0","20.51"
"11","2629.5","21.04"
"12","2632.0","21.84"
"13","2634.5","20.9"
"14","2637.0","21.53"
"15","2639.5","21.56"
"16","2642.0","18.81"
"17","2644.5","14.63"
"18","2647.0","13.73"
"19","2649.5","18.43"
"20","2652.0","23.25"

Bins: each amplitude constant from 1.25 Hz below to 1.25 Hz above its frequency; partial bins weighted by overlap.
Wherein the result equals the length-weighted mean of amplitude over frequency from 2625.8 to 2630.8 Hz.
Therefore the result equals 20.8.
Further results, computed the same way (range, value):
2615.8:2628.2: 18.9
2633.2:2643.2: 20.7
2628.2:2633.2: 21.4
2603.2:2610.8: 17.8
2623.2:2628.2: 19.4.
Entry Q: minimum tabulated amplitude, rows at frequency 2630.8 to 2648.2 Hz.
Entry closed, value 13.73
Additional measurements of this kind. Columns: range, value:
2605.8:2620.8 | 17.12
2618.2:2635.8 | 17.83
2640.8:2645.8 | 14.63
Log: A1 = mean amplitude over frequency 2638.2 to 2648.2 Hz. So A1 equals 17.2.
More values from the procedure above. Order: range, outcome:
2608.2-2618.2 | 18.3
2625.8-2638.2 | 21.2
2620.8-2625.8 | 18.9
